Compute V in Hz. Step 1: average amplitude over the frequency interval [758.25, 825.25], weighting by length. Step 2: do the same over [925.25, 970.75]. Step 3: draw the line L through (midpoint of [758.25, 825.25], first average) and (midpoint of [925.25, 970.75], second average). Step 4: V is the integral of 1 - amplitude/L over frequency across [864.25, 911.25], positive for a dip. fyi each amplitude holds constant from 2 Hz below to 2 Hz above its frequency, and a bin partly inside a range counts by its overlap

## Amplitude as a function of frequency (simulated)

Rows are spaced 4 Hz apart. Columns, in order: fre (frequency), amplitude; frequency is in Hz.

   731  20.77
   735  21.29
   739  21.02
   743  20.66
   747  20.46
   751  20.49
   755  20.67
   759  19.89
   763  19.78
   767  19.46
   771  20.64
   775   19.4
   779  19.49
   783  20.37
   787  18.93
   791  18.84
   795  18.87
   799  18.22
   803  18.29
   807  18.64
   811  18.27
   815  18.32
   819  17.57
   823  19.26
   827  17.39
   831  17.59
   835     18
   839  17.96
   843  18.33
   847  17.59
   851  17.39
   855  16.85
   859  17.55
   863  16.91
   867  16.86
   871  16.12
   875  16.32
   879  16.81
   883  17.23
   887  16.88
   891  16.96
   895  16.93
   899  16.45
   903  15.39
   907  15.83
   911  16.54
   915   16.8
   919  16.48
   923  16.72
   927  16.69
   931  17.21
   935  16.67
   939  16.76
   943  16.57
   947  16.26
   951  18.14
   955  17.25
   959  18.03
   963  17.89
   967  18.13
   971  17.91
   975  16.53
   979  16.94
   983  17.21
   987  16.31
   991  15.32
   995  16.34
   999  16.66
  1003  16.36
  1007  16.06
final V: 3.7 Hz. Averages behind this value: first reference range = 19.1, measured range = 16.5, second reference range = 17.3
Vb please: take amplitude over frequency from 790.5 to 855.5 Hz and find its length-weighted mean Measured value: 18.1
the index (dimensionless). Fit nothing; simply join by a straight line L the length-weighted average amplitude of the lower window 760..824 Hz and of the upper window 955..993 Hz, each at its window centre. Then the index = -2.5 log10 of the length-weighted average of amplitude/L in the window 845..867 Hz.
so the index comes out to 0.07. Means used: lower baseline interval 19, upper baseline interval 17.1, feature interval 17.2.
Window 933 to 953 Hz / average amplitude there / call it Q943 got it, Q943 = 16.9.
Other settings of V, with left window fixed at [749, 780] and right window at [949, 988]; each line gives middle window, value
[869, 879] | 1.2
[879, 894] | 1.2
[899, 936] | 3.3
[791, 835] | 2.6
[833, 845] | 0.6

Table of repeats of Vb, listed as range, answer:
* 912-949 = 16.7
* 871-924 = 16.5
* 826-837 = 17.7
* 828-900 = 17.2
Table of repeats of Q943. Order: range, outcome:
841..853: 17.8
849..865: 17.2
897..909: 15.9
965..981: 17.4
